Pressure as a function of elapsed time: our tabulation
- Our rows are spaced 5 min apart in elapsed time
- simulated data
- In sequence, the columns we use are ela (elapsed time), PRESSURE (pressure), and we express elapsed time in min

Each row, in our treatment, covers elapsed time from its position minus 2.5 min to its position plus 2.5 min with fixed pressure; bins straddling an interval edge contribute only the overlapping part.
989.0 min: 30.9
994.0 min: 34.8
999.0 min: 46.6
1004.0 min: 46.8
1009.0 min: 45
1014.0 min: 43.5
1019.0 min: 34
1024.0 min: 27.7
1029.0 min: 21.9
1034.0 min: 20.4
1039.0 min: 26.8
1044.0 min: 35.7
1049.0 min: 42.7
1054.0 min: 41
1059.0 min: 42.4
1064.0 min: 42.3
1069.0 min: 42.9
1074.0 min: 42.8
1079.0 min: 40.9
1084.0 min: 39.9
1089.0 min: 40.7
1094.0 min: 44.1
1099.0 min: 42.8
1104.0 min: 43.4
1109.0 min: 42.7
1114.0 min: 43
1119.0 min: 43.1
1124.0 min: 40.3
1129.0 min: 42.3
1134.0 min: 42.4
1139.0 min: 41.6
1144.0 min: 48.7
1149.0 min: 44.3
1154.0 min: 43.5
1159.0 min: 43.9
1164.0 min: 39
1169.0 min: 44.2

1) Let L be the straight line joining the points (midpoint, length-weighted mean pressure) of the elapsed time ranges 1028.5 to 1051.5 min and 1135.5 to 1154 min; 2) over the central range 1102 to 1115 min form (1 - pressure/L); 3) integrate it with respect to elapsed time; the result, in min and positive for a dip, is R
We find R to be -1.1 min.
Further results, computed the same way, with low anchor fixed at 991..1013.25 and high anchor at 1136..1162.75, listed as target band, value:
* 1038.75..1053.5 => 2.12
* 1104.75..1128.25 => 0.81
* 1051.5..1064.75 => 0.49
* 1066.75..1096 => 1.19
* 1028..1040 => 5.70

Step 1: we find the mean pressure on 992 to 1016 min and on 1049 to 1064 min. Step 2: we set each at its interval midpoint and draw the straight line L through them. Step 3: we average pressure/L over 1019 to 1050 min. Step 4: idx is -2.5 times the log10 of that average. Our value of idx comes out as 0.42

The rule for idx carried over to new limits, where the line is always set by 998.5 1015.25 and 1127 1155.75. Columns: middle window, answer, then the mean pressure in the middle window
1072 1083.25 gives 0.079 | 41.5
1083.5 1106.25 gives 0.051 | 42.4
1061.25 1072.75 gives 0.053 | 42.6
